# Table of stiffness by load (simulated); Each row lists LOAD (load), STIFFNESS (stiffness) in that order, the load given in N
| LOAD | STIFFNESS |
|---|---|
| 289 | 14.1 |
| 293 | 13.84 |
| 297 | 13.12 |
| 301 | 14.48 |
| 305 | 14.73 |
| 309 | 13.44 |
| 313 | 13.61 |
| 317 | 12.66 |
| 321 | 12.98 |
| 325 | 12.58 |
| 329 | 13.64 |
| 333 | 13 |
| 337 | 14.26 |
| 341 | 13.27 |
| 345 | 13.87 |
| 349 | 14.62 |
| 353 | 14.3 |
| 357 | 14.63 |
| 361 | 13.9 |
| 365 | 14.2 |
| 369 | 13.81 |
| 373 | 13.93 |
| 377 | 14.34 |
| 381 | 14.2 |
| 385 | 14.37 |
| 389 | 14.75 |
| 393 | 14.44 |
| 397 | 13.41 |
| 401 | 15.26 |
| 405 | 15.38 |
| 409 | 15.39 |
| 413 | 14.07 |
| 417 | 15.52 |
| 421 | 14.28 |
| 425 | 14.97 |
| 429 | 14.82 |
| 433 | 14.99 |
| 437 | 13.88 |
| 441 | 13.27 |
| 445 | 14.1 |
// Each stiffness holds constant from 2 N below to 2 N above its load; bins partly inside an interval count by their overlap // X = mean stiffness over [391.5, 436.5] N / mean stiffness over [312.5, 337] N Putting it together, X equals 1.1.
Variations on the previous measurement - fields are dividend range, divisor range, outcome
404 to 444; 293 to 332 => 1.09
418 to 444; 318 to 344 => 1.08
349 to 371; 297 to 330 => 1.05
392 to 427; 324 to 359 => 1.07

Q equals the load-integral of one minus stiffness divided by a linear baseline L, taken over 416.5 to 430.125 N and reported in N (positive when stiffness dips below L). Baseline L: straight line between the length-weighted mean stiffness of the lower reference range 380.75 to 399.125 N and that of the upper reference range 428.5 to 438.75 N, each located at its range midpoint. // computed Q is -0.3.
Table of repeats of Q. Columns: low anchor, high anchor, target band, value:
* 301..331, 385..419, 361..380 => 0.3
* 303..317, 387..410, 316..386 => 1.9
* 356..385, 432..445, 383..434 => -2.5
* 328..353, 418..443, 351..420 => -1.7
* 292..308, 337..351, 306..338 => 1.6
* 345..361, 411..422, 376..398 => 0.3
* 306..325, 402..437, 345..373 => -0.6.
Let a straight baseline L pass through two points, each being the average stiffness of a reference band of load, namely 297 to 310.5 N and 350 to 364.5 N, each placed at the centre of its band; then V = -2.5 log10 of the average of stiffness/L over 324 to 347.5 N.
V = 0.06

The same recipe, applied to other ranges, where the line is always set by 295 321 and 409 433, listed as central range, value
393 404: 0.01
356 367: 0.00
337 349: 0.01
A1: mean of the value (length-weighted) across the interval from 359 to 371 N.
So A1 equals 14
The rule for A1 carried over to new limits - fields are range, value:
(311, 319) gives 13.1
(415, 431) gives 14.9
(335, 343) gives 13.8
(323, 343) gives 13.3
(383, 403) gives 14.4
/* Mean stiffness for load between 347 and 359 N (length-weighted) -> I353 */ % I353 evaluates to 14.5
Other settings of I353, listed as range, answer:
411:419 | 14.8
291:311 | 13.9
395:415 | 14.7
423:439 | 14.7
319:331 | 13.1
